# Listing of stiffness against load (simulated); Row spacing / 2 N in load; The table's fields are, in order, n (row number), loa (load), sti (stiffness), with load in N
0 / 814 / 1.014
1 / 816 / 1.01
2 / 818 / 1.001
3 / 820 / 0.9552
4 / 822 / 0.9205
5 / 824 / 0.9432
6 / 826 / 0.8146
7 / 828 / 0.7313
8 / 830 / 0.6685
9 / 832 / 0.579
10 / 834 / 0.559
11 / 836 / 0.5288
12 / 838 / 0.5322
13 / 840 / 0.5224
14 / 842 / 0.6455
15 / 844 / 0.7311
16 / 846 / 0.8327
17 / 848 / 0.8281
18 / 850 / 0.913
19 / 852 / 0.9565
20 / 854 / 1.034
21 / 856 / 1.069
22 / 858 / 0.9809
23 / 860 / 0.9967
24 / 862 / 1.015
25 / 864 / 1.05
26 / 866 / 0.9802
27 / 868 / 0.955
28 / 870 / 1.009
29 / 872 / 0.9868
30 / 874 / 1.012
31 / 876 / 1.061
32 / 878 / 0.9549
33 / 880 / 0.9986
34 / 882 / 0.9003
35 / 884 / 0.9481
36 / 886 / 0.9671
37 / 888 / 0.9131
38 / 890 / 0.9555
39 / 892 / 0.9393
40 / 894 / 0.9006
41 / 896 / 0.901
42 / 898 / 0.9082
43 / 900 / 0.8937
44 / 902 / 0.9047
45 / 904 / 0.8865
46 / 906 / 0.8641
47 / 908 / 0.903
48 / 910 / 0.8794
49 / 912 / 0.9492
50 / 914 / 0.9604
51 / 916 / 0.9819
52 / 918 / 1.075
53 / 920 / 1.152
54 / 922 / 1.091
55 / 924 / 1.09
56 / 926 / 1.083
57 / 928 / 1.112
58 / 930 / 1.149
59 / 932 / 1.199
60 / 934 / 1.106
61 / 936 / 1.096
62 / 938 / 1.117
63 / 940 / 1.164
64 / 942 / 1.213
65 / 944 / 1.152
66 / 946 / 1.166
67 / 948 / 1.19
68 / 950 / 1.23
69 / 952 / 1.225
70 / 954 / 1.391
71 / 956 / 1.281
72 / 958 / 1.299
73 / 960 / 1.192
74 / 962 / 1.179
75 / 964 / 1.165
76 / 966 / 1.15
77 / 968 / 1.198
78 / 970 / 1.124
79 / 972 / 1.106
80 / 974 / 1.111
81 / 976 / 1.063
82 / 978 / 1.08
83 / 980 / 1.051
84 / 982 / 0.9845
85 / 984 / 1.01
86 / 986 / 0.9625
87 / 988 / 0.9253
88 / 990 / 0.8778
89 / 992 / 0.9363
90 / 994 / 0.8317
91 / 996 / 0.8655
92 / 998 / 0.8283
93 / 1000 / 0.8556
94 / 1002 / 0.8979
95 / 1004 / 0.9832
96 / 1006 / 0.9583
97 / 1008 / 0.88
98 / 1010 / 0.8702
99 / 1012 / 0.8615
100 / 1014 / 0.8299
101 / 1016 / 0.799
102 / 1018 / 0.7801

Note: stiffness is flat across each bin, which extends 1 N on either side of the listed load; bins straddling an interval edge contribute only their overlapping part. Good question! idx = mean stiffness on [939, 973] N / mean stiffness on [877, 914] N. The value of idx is 1.30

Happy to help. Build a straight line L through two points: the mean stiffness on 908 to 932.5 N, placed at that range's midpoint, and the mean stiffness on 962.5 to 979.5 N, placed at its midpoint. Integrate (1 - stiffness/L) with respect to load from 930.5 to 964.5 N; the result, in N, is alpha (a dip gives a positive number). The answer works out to -3.3 N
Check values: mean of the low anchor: 1.05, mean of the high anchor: 1.12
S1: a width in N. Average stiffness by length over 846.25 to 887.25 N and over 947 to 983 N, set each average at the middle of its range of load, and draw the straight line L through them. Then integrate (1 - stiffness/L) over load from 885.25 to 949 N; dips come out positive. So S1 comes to 3.0 N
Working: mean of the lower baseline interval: 0.978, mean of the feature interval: 1.03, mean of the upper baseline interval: 1.17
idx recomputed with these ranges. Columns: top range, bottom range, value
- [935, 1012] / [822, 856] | 1.41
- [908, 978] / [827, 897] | 1.30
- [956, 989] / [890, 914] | 1.22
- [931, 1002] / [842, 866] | 1.17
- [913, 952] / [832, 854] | 1.58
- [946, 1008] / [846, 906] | 1.11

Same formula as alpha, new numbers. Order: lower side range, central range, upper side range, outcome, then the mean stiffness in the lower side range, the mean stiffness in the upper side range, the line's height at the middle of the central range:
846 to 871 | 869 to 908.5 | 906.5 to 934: 2.7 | 0.976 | 1.05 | 1.01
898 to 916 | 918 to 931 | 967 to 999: -2.5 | 0.91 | 0.997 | 0.93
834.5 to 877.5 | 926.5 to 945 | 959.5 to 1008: -3.5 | 0.885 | 1.01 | 0.962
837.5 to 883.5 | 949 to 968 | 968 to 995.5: -4.6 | 0.916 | 1.01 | 0.991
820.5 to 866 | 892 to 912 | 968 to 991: 0.3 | 0.817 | 1.03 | 0.911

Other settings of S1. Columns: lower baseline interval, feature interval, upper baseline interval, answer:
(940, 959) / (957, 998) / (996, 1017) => 0.46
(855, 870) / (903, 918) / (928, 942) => 2.30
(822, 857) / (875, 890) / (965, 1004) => -2.39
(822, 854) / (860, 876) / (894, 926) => -3.35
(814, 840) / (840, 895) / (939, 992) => -3.91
